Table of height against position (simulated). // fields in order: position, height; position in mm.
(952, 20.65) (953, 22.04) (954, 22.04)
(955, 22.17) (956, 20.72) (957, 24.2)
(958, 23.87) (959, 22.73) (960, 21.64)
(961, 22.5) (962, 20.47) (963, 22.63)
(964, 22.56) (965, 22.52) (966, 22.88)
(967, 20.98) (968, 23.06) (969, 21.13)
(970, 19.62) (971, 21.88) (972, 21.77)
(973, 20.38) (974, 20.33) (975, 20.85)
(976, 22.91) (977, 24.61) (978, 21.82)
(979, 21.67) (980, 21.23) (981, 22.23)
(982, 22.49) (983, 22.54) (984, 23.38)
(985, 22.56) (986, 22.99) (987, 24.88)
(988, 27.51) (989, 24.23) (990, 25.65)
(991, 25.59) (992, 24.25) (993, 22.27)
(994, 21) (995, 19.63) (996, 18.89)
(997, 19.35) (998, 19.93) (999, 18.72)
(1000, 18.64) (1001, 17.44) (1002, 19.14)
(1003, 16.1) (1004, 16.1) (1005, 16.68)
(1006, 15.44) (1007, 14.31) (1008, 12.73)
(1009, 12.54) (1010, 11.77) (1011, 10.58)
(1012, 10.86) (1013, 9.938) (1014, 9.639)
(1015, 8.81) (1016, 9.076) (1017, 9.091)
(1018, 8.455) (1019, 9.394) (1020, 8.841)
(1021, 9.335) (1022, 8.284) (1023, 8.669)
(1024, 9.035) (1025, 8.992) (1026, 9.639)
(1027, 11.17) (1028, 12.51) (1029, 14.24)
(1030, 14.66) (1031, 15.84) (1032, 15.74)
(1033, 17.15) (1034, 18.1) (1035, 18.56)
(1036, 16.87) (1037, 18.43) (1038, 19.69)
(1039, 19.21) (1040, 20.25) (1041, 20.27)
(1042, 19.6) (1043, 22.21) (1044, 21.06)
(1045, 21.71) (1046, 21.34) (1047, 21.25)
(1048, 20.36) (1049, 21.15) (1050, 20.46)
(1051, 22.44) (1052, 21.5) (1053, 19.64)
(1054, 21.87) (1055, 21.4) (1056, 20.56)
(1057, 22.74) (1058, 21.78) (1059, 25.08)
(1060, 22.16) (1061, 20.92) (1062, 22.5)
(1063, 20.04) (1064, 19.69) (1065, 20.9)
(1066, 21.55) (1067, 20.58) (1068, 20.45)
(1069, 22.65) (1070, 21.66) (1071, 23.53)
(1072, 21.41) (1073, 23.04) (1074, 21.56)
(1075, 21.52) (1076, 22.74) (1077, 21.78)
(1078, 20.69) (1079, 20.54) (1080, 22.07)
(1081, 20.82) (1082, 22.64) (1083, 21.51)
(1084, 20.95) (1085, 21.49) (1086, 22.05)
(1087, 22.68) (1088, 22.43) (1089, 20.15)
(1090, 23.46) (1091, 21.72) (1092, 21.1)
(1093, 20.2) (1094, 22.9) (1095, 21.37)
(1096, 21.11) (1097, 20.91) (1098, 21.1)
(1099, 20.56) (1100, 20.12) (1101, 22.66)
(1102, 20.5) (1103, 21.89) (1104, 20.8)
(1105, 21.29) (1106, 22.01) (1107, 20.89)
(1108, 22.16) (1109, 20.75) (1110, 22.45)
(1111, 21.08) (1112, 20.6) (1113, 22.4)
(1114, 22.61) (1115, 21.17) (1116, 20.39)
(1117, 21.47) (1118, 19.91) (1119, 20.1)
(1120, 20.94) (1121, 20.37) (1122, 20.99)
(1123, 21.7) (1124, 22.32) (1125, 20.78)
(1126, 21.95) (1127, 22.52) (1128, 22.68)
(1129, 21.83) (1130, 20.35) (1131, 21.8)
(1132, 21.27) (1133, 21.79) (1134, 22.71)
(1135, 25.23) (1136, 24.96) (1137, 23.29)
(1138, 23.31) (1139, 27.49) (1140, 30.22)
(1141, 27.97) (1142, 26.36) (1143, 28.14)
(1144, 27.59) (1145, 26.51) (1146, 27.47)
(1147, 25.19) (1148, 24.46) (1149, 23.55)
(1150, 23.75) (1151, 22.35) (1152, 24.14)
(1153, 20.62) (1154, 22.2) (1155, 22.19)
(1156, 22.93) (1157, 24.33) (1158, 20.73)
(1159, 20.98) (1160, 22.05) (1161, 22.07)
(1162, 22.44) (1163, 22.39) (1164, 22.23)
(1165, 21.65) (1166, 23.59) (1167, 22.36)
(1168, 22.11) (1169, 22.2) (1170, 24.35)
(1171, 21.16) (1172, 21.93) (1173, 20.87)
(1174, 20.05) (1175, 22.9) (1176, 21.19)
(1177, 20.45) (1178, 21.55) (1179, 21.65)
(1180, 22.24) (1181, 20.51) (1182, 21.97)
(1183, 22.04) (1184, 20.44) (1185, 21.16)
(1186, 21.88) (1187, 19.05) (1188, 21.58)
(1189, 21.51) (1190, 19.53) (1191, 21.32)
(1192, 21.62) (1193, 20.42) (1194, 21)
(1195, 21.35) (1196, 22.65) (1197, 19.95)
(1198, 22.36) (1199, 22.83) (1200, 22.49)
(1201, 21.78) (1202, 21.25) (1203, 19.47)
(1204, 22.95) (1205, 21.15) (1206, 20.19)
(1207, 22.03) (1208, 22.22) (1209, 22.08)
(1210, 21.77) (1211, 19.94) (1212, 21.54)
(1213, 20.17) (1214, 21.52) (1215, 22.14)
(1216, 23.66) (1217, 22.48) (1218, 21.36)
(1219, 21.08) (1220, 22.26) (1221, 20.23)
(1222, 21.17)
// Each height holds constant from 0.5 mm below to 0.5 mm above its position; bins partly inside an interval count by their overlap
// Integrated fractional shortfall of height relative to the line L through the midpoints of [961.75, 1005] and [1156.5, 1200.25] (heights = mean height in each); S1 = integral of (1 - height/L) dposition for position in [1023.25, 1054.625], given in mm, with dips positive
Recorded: 5.4 mm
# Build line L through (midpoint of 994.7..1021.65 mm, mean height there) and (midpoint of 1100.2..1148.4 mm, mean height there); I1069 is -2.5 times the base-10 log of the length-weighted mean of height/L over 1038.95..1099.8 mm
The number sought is -0.16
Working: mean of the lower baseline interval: 13.7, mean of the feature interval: 21.4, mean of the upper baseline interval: 22.8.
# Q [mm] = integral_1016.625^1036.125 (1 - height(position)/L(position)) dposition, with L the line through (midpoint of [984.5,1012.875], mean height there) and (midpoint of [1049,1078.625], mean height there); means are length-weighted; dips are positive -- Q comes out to 7.7 mm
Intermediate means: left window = 18.8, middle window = 12.2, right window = 21.6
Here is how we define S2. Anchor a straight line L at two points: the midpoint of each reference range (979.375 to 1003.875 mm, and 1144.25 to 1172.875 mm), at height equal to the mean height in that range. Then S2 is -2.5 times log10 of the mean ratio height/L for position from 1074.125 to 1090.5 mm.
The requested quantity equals 0.03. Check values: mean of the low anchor 21.6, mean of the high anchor 22.9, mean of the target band 21.7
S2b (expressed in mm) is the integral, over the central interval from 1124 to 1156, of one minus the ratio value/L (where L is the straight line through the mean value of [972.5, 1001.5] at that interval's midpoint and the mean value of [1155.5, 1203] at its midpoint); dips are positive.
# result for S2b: -3.3 mm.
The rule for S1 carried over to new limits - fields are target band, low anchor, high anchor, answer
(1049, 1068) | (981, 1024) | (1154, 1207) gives -3.4 mm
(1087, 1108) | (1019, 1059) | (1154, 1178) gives -2.1 mm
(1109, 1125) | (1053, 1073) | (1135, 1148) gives 2.4 mm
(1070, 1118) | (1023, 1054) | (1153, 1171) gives -4.4 mm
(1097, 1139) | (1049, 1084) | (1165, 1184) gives 0.0 mm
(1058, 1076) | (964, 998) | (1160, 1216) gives 0.2 mm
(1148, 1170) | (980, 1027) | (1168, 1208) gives -2.0 mm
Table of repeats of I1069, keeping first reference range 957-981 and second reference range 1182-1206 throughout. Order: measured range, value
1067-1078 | -0.01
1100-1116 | 0.00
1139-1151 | -0.22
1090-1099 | 0.01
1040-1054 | 0.04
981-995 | -0.08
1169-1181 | -0.02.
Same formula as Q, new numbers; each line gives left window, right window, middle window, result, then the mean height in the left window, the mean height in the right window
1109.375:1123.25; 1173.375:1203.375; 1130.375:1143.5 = -2.3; 21.1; 21.3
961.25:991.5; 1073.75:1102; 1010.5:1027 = 9.5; 22.6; 21.5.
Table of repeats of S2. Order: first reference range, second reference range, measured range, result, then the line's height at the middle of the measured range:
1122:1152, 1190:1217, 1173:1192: 0.06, 22.3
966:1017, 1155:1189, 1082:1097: -0.06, 20.6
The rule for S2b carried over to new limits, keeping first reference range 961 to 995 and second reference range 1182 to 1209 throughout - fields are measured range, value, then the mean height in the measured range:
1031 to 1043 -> 2.0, 18.6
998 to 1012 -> 4.4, 15.4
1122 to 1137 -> -0.4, 22.3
